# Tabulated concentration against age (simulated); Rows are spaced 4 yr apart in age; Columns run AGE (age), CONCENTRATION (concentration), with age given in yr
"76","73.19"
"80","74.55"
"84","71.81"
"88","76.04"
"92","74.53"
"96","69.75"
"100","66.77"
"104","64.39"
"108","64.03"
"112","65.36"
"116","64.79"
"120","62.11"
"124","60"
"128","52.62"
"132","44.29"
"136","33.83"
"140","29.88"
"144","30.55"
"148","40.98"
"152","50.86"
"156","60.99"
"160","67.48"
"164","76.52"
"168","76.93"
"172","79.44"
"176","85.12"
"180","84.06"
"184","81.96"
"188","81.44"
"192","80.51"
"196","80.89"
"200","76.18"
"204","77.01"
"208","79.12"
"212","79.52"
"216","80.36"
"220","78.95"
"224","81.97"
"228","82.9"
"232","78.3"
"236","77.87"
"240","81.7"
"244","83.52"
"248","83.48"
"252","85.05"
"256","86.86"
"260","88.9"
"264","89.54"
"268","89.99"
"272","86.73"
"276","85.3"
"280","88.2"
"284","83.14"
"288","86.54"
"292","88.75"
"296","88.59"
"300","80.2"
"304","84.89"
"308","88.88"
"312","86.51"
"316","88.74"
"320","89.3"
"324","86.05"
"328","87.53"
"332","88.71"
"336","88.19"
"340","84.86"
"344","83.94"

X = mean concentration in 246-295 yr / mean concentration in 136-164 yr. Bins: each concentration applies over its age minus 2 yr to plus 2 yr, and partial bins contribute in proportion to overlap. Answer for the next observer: 1.8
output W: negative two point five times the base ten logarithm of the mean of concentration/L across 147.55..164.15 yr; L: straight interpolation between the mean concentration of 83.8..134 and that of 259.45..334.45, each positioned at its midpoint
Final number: 0.182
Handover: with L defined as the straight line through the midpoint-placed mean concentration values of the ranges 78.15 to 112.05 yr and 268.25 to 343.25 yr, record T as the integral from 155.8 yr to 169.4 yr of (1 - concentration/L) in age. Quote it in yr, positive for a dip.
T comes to 0.7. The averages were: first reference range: 69.9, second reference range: 86.8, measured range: 71.5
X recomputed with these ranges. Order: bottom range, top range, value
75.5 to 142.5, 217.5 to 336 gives 1.40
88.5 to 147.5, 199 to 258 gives 1.44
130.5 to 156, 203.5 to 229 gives 2.00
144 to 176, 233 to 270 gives 1.33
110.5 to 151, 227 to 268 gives 1.74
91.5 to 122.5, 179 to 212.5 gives 1.21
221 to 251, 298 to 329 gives 1.06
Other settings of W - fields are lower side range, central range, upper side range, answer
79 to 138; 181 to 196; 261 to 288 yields -0.10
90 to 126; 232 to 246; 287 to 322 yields -0.01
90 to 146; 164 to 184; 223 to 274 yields -0.19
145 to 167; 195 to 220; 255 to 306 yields -0.12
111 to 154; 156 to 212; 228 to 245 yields -0.22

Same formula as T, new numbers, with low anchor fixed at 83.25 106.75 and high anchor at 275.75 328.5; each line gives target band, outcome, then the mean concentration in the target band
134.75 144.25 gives 5.5 yr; 31.4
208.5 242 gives 0.2 yr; 80.1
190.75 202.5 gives -0.1 yr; 79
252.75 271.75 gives -1.1 yr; 88.4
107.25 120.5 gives 1.4 yr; 64.3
